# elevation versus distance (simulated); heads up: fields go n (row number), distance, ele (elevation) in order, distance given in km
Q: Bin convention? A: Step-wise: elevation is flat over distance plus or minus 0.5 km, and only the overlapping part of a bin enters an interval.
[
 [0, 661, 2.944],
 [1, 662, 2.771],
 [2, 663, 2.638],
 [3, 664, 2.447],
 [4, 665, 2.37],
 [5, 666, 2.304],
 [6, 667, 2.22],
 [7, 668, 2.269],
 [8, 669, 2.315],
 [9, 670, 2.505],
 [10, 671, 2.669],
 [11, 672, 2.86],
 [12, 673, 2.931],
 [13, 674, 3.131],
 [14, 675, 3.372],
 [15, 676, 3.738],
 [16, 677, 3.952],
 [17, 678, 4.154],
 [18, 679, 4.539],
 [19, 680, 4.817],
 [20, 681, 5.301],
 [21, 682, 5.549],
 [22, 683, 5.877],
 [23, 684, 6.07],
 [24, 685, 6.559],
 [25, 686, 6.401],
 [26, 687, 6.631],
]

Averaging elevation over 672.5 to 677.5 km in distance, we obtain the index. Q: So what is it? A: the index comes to 3.42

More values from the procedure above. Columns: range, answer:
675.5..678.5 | 3.95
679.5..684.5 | 5.52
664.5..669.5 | 2.3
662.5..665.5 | 2.48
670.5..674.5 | 2.9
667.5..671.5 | 2.44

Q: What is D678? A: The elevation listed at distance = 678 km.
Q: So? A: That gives 4.154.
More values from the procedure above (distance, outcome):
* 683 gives 5.877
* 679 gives 4.539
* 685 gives 6.559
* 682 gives 5.549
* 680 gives 4.817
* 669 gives 2.315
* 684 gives 6.07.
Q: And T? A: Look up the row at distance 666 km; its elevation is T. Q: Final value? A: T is 2.304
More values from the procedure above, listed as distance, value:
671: 2.669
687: 6.631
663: 2.638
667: 2.22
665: 2.37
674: 3.131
